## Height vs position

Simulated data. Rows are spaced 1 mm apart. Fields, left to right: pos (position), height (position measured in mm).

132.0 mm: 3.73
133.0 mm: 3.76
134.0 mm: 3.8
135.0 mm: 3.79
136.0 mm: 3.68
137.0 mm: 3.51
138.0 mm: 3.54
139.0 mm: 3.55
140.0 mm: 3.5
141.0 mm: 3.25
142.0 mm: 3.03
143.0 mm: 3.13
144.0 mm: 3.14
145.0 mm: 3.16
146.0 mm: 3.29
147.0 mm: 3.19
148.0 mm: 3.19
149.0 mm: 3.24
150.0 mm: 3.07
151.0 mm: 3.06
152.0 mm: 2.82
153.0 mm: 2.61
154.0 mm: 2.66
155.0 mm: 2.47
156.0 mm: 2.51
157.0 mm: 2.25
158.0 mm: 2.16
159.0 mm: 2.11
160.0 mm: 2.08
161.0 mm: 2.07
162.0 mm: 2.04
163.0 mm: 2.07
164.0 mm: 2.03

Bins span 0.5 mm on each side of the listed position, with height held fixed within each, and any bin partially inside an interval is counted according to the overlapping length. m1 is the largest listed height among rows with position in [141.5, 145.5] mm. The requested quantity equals 3.16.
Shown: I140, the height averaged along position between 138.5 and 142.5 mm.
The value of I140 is 3.33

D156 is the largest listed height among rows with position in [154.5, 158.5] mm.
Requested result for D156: 2.51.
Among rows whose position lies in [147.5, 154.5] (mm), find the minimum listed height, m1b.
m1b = 2.61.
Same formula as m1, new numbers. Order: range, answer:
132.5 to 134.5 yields 3.8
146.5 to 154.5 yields 3.24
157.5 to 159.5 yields 2.16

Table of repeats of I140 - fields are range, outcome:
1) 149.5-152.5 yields 2.98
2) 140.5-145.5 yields 3.14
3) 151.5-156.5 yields 2.61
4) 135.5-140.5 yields 3.56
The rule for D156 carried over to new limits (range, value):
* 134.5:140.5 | 3.79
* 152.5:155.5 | 2.66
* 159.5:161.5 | 2.08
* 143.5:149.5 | 3.29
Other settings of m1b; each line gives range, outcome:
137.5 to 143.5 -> 3.03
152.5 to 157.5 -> 2.25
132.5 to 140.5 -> 3.5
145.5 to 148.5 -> 3.19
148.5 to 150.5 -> 3.07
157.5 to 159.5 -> 2.11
